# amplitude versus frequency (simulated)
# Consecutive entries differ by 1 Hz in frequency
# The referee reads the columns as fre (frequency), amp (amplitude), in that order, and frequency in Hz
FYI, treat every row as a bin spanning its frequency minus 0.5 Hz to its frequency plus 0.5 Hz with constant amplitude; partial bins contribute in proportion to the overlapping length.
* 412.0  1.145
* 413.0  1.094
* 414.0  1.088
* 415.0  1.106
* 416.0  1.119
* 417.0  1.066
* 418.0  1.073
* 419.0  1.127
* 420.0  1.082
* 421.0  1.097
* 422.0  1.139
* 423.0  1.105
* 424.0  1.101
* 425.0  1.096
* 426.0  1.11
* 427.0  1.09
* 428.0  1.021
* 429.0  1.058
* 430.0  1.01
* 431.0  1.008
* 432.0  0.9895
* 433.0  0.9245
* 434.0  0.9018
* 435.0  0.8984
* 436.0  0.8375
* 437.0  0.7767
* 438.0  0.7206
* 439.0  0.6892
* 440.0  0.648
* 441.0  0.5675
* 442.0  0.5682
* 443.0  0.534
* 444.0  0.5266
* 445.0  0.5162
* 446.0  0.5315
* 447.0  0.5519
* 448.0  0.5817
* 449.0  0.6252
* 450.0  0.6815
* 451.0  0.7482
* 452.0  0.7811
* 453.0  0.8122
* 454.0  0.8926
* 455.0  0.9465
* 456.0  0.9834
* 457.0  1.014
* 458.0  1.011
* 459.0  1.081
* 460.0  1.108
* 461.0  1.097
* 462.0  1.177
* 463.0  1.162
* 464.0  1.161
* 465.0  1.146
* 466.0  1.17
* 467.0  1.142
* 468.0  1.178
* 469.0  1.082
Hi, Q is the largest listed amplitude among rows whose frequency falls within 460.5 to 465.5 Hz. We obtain 1.177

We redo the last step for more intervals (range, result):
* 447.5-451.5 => 0.7482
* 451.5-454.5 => 0.8926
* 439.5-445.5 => 0.648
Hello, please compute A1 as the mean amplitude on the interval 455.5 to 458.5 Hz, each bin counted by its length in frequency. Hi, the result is 1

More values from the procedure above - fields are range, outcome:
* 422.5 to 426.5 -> 1.1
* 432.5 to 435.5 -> 0.908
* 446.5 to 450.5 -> 0.61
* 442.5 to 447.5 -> 0.532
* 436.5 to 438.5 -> 0.749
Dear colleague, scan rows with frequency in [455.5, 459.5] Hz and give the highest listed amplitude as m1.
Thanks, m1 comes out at 1.081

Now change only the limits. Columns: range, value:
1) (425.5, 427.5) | 1.11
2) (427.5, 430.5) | 1.058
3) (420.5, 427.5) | 1.139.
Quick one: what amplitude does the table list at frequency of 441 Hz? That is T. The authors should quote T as 0.5675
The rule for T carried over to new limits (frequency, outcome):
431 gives 1.008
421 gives 1.097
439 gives 0.6892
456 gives 0.9834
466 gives 1.17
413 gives 1.094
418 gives 1.073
